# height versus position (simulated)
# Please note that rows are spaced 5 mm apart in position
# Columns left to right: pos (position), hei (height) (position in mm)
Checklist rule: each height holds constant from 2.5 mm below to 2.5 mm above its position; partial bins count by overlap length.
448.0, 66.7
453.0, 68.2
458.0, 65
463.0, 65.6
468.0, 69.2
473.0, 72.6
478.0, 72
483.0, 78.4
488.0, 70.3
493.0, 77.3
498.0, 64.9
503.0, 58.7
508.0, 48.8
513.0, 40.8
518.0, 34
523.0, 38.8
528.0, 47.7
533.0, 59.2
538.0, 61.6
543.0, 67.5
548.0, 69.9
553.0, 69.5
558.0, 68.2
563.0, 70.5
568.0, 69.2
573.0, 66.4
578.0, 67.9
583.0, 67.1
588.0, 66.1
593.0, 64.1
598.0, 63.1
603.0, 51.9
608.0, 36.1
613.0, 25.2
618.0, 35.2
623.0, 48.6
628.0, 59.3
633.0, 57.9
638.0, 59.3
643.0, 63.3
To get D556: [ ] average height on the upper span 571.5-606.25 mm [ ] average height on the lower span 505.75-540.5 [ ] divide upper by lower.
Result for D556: 1.3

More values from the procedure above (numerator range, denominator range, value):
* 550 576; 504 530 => 1.60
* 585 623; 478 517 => 0.79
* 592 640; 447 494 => 0.70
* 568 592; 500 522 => 1.47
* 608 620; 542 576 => 0.45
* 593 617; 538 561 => 0.67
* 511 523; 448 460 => 0.56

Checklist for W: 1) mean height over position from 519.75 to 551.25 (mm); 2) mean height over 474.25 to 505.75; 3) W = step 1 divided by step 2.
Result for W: 0.8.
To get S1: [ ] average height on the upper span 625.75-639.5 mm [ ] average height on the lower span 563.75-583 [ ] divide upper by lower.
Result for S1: 0.9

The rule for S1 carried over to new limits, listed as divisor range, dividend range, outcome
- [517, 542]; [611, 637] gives 0.92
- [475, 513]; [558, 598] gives 1.02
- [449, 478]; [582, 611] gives 0.83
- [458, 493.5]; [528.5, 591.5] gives 0.93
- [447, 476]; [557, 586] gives 1.00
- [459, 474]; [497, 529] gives 0.69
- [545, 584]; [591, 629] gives 0.69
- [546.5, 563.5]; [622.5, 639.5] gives 0.82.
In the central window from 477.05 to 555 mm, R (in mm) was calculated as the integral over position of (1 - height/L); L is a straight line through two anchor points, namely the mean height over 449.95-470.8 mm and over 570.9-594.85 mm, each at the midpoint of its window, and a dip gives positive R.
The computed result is 8.3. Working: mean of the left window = 67.1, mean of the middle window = 59.7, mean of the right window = 66.4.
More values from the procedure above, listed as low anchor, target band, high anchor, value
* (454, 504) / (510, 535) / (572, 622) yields 7.8 mm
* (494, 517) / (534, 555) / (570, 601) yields -2.5 mm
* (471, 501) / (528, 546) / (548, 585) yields 2.3 mm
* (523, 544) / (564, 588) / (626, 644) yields -4.2 mm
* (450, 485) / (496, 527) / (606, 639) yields 7.8 mm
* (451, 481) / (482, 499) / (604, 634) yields -2.1 mm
